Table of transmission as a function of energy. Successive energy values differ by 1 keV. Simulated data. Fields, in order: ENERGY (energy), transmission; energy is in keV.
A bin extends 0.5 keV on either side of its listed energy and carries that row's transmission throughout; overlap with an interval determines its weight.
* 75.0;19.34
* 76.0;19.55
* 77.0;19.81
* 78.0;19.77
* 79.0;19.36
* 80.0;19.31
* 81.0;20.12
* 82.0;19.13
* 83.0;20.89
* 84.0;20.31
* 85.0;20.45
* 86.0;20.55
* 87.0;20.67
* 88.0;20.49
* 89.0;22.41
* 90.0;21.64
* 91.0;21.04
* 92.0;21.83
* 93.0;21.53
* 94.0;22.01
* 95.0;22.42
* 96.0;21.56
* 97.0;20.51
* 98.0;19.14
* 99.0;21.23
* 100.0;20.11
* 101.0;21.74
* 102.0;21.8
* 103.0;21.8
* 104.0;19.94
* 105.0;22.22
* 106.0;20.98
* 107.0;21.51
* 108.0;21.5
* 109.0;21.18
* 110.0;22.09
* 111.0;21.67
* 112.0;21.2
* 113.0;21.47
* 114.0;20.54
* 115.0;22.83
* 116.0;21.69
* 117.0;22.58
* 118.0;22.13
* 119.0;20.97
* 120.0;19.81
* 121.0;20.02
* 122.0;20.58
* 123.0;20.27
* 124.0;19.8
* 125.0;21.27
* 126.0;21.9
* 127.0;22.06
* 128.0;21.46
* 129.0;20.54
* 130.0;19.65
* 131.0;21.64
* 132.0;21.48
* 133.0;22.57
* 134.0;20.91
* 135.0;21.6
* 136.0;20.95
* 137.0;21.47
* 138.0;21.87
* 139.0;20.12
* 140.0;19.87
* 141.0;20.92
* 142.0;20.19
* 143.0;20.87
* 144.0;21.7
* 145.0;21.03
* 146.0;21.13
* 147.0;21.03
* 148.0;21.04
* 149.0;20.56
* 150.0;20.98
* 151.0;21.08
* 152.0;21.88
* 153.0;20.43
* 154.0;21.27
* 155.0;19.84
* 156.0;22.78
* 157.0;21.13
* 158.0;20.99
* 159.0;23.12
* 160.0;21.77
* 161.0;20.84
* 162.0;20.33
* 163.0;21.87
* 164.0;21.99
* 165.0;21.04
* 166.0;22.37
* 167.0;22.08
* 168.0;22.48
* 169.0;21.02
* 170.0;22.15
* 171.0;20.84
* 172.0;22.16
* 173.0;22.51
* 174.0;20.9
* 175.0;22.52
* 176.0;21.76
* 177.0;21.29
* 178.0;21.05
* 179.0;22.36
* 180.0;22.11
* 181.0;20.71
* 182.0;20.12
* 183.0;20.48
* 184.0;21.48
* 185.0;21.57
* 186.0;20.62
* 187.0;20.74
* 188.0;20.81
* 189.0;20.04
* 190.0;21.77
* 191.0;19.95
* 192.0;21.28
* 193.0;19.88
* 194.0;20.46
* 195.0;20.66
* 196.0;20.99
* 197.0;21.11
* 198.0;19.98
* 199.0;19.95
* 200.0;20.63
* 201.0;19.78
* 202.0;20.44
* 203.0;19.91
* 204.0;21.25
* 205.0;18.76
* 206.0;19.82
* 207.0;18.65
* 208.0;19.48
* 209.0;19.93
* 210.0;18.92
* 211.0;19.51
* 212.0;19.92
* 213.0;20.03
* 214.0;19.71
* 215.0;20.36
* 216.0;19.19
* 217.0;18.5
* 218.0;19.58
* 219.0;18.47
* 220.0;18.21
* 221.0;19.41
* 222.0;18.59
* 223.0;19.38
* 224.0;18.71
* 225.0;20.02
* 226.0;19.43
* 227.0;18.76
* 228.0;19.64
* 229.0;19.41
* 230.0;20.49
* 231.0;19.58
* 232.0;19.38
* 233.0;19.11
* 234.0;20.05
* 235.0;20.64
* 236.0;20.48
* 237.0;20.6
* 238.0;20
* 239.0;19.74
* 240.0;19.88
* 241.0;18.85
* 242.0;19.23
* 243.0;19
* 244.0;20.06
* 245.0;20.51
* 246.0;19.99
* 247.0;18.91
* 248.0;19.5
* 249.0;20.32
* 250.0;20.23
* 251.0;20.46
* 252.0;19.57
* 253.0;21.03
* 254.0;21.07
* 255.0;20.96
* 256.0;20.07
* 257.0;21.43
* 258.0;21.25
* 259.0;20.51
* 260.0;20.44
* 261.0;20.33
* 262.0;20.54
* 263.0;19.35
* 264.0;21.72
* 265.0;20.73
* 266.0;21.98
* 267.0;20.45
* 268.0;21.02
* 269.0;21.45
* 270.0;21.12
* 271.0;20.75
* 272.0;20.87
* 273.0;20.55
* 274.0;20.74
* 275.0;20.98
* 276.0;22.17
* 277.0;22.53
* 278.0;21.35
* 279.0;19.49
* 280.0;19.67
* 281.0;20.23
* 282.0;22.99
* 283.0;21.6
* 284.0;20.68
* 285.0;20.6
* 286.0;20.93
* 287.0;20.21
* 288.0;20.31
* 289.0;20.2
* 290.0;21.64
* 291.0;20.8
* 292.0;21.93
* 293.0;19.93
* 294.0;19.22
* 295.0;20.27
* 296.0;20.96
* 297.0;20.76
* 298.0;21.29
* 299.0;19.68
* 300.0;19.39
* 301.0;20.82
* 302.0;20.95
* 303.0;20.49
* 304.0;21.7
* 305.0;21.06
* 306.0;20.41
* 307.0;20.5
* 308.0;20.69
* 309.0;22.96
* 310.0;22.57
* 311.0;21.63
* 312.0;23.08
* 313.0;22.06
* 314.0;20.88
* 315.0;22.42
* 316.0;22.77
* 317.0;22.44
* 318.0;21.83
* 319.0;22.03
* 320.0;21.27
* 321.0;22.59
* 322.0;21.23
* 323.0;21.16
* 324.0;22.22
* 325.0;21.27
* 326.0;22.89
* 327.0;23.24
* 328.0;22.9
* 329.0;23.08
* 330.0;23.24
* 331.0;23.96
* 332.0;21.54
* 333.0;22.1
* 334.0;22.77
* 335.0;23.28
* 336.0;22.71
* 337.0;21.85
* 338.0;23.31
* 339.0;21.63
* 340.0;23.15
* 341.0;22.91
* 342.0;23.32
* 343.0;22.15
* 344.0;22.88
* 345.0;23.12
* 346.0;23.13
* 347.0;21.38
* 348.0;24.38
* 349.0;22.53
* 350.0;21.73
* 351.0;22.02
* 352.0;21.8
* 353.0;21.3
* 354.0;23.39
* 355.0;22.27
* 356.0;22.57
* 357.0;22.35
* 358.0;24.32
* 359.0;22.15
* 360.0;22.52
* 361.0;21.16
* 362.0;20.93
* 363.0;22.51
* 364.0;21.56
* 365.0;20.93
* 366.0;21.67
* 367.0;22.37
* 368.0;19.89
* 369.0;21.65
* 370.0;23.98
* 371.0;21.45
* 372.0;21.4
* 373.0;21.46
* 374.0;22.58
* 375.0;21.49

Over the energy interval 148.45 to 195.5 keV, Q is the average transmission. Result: 21.3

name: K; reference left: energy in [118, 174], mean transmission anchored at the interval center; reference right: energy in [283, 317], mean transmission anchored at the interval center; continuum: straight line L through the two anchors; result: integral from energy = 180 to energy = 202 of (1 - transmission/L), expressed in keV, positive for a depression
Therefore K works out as 0.54 keV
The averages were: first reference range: 21.2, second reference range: 21.1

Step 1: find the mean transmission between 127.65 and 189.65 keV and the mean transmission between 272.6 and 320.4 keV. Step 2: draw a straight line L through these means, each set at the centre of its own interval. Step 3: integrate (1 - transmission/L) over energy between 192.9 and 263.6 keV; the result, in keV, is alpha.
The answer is 4.4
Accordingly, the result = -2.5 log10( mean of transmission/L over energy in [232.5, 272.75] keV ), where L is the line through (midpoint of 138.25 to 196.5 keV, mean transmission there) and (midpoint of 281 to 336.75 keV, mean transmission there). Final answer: 0.05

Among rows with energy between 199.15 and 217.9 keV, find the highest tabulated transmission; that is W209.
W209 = 21.25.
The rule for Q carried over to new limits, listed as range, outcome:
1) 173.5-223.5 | 20.3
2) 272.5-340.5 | 21.5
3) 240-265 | 20.2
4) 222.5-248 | 19.7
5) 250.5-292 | 20.9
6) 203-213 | 19.6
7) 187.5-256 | 19.9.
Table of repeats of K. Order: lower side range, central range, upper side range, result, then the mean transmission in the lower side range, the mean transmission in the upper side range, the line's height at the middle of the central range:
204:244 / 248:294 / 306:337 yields 0.0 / 19.5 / 22.2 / 20.8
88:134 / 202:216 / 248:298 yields 0.8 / 21.3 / 20.8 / 21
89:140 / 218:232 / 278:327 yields 1.3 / 21.3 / 21.2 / 21.2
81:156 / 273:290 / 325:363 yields 1.0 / 21.1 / 22.6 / 22.2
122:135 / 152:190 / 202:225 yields -2.1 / 21.1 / 19.4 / 20.3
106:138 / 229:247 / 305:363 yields 1.7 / 21.3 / 22.3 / 21.8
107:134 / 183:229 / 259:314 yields 2.6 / 21.3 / 20.9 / 21.1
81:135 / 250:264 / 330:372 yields 0.8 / 21.2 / 22.4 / 21.9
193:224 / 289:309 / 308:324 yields 0.9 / 19.7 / 22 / 21.7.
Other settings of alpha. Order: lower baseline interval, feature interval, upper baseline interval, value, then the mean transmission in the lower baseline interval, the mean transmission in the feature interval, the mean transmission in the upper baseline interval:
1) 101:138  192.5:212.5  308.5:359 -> 1.6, 21.3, 20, 22.5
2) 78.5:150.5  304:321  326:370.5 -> 0.3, 21.1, 21.8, 22.5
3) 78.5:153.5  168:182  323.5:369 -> -0.1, 21.1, 21.6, 22.4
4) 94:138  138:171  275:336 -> 0.1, 21.2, 21.3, 21.5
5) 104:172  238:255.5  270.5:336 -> 1.2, 21.3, 20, 21.4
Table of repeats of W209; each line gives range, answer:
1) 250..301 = 22.99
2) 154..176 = 23.12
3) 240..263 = 21.43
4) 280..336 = 23.96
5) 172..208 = 22.52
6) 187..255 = 21.77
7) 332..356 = 24.38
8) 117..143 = 22.58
